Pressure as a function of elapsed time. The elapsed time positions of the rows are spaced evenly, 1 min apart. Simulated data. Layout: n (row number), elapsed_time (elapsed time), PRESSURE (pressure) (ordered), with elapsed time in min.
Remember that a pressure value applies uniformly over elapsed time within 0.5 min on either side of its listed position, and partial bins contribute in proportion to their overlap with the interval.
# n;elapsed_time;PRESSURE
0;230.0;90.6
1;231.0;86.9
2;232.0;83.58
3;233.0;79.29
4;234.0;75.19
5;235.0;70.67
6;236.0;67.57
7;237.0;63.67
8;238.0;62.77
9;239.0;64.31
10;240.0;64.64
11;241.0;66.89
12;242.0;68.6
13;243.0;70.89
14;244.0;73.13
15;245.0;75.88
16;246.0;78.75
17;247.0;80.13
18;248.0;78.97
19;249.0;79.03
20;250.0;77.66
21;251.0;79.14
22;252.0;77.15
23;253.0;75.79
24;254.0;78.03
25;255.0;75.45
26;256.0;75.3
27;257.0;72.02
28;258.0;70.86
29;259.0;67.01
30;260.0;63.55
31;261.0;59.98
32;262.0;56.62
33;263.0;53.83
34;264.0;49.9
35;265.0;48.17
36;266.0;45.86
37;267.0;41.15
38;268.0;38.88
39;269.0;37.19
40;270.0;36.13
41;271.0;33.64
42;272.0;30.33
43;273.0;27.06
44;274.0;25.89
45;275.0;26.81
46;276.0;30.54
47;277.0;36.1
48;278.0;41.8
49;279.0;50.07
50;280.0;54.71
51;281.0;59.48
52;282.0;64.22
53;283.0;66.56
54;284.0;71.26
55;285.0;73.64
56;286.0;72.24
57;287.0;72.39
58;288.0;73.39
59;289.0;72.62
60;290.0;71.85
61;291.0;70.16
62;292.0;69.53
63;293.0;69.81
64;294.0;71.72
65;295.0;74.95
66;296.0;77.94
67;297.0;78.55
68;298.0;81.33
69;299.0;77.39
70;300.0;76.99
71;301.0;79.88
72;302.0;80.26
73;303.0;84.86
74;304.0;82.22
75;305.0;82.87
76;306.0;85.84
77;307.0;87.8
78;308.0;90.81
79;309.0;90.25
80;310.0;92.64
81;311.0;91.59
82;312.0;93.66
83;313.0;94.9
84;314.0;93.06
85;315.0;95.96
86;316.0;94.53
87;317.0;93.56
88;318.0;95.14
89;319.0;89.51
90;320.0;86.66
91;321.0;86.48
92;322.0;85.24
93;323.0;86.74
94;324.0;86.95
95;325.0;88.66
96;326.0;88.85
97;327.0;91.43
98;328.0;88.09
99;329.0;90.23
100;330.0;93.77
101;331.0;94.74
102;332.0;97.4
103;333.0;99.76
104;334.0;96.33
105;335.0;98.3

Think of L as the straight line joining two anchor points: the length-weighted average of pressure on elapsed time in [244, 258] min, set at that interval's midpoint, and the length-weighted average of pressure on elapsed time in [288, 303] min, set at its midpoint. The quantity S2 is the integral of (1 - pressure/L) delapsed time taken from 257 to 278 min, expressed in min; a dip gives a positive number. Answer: 8.7 min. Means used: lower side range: 76.8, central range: 44.6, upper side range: 75.5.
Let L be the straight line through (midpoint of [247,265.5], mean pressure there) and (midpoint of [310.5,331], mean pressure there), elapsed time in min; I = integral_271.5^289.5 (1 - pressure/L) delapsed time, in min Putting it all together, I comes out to 5.8 min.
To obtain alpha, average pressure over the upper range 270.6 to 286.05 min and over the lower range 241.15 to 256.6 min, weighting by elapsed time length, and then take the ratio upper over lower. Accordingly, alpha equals 0.62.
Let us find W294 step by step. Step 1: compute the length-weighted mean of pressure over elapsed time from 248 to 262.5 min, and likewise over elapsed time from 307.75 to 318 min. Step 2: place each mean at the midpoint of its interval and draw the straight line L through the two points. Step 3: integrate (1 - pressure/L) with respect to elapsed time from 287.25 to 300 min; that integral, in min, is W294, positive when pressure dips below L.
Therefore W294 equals 1.8 min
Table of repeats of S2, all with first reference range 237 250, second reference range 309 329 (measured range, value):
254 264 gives 1.30 min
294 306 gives 0.88 min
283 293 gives 1.38 min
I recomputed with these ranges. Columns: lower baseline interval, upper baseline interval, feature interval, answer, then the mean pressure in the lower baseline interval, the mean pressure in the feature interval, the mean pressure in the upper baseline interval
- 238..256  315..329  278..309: 3.69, 74.1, 73.9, 89.6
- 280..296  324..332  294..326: -1.95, 70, 86.5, 91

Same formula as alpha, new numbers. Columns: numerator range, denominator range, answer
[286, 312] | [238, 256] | 1.07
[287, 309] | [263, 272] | 1.89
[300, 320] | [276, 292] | 1.42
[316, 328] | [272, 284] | 2.00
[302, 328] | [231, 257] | 1.21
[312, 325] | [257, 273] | 1.86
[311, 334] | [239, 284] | 1.57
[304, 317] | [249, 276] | 1.66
